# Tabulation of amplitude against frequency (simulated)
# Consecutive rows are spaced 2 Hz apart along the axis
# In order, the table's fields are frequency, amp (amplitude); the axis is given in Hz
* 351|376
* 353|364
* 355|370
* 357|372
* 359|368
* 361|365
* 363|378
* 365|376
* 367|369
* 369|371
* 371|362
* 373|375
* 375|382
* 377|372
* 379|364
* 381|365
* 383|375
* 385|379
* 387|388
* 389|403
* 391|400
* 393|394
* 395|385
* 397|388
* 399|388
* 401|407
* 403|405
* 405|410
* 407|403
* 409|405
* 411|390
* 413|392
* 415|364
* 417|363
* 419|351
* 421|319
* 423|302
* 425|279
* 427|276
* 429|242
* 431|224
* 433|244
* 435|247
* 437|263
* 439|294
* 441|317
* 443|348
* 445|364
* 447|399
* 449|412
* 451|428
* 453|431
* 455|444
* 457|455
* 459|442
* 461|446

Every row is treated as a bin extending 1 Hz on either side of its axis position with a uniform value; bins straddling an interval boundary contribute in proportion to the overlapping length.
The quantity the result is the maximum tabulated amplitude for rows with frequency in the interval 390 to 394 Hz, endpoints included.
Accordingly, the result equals 400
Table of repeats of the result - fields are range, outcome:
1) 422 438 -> 302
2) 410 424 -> 392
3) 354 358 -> 372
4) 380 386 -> 379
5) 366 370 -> 371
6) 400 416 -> 410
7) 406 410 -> 405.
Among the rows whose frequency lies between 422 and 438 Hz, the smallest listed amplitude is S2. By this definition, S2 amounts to 224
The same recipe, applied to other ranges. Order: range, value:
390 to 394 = 394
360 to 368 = 365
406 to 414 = 390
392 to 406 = 385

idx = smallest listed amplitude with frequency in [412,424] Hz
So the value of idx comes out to 302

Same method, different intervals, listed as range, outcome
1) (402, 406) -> 405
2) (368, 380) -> 362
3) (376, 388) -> 364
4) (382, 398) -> 375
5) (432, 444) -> 244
